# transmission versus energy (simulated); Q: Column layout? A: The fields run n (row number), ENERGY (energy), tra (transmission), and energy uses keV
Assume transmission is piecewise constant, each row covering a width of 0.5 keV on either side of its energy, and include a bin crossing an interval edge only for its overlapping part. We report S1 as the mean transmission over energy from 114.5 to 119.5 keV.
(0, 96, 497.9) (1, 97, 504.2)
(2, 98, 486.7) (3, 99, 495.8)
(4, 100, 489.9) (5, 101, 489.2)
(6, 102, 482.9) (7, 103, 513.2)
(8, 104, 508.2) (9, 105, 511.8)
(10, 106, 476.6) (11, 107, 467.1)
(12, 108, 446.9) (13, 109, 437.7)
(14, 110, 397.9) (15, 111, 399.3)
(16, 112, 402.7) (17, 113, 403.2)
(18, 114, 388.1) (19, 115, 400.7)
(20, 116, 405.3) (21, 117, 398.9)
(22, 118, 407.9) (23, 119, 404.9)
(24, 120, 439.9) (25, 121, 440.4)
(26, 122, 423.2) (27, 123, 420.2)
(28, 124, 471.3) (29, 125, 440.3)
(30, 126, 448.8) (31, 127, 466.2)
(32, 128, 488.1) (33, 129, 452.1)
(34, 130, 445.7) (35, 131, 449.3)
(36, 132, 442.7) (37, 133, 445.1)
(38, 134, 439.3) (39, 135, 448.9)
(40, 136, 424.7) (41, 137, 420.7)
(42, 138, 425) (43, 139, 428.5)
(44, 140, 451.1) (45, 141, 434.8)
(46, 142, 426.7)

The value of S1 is 404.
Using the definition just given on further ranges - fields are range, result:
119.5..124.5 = 439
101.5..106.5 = 499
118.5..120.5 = 422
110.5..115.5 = 399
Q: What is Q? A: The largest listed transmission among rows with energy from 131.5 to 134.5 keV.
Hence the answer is 445.1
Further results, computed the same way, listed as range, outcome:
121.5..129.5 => 488.1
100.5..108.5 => 513.2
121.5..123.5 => 423.2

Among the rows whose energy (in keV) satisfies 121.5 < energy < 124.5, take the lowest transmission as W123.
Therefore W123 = 420.2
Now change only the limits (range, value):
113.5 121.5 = 388.1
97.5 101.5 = 486.7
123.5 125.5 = 440.3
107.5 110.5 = 397.9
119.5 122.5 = 423.2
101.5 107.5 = 467.1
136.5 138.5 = 420.7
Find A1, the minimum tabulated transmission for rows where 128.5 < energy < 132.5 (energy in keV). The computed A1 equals 442.7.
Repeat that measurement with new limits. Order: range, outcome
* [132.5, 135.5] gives 439.3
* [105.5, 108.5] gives 446.9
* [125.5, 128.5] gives 448.8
